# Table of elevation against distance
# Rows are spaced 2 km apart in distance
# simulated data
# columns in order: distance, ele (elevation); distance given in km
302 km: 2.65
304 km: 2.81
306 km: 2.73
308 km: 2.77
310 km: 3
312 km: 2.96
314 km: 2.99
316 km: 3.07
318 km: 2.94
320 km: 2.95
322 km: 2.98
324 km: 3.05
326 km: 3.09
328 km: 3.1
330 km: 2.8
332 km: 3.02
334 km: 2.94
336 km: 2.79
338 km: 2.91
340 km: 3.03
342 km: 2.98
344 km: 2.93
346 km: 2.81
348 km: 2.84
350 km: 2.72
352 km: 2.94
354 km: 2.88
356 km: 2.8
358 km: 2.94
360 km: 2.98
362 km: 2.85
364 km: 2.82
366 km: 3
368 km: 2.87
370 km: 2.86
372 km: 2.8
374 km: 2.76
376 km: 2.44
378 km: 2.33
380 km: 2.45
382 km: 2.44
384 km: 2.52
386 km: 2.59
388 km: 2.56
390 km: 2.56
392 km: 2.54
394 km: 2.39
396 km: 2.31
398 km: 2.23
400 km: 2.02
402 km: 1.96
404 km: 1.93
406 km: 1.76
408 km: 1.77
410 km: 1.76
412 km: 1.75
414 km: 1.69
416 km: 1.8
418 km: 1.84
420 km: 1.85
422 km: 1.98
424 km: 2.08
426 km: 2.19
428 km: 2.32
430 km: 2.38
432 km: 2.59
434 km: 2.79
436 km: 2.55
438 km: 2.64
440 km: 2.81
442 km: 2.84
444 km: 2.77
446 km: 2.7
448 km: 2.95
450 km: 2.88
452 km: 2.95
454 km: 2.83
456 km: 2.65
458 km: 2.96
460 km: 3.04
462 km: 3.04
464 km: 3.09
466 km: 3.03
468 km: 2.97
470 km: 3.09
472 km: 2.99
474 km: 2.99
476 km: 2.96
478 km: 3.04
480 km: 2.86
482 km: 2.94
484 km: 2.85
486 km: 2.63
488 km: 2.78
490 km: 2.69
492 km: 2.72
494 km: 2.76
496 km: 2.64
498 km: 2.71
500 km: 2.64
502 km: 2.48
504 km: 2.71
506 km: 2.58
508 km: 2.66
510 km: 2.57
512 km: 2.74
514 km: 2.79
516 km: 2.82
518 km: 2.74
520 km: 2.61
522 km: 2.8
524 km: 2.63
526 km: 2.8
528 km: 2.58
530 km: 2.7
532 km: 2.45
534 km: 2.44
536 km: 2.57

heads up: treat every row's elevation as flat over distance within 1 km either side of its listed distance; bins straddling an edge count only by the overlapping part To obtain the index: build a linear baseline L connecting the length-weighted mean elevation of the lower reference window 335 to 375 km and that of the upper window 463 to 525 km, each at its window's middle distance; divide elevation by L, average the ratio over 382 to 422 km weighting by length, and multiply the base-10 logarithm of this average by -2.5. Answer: 0.33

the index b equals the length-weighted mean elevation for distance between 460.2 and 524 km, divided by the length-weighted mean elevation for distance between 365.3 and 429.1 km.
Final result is 1.24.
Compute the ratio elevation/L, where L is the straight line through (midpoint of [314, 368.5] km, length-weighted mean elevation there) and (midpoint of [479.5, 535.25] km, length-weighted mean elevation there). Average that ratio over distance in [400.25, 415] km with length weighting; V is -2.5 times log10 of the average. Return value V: 0.48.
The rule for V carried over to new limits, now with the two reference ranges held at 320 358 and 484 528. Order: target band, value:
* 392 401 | 0.244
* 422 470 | 0.016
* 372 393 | 0.133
